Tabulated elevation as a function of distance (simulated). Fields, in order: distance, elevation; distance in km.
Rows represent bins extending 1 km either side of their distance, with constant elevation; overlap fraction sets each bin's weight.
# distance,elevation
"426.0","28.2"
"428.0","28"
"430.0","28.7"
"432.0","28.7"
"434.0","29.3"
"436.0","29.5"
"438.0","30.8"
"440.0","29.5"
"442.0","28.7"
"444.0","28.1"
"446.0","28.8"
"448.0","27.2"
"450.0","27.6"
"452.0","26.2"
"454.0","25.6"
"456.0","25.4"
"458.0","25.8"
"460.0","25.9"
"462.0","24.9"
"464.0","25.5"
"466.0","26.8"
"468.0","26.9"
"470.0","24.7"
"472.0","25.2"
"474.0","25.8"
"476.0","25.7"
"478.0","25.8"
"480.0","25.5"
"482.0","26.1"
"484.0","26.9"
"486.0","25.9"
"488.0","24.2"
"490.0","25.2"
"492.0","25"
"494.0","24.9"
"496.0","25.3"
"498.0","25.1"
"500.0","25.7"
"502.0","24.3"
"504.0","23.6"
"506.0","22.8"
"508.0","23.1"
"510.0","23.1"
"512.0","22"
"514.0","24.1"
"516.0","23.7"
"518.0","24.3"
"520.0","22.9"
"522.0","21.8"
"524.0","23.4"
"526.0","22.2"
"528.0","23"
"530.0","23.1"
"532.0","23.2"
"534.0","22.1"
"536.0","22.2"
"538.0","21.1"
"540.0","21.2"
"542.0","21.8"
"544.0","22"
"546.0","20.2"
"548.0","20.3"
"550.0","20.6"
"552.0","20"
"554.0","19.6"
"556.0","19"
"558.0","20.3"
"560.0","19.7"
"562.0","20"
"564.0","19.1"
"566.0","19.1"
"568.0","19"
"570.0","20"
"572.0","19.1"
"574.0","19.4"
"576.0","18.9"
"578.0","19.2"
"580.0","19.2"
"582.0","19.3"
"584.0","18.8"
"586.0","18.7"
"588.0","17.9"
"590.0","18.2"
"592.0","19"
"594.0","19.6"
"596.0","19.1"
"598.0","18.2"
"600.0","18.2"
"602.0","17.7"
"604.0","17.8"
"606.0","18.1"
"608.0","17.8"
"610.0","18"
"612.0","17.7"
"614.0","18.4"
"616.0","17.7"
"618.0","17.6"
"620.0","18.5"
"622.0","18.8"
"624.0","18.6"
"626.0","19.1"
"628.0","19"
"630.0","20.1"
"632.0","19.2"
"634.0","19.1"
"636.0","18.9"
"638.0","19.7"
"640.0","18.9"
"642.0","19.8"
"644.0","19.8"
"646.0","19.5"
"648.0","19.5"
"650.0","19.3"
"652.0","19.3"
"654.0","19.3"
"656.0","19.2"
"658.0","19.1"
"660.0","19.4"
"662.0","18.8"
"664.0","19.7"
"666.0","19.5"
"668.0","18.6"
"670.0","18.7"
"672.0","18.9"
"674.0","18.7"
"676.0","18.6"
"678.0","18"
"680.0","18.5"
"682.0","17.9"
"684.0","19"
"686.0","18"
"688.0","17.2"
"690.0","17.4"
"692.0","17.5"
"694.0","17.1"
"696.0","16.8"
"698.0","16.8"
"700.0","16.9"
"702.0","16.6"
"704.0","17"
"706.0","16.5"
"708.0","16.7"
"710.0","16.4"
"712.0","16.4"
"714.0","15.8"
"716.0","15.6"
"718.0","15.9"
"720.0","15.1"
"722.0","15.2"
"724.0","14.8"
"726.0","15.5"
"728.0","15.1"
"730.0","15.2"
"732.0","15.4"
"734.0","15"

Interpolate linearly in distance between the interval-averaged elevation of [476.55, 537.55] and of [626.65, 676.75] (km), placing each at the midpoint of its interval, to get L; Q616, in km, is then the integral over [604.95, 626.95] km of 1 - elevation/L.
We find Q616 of 2.4 km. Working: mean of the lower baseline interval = 24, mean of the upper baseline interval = 19.2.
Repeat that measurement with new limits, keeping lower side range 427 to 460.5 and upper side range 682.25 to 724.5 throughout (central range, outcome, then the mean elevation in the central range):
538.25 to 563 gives 3.0 km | 20.4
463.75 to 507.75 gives 1.4 km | 25.3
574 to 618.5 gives 5.9 km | 18.4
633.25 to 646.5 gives 0.0 km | 19.4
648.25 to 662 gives -0.4 km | 19.2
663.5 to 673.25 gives -0.5 km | 19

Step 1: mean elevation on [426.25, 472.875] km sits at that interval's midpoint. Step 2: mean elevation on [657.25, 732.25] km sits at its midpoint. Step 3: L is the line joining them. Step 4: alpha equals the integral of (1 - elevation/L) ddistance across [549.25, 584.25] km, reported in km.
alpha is 4.7 km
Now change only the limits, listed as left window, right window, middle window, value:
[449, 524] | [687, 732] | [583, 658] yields 3.4 km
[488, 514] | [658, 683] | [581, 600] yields 2.3 km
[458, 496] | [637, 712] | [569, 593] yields 3.1 km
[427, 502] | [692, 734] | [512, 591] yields 7.6 km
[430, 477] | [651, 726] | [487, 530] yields 1.9 km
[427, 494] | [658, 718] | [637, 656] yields -0.1 km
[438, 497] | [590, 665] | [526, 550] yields 1.2 km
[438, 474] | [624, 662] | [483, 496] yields 0.0 km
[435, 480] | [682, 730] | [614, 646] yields 1.1 km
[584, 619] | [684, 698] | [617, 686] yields -4.8 km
